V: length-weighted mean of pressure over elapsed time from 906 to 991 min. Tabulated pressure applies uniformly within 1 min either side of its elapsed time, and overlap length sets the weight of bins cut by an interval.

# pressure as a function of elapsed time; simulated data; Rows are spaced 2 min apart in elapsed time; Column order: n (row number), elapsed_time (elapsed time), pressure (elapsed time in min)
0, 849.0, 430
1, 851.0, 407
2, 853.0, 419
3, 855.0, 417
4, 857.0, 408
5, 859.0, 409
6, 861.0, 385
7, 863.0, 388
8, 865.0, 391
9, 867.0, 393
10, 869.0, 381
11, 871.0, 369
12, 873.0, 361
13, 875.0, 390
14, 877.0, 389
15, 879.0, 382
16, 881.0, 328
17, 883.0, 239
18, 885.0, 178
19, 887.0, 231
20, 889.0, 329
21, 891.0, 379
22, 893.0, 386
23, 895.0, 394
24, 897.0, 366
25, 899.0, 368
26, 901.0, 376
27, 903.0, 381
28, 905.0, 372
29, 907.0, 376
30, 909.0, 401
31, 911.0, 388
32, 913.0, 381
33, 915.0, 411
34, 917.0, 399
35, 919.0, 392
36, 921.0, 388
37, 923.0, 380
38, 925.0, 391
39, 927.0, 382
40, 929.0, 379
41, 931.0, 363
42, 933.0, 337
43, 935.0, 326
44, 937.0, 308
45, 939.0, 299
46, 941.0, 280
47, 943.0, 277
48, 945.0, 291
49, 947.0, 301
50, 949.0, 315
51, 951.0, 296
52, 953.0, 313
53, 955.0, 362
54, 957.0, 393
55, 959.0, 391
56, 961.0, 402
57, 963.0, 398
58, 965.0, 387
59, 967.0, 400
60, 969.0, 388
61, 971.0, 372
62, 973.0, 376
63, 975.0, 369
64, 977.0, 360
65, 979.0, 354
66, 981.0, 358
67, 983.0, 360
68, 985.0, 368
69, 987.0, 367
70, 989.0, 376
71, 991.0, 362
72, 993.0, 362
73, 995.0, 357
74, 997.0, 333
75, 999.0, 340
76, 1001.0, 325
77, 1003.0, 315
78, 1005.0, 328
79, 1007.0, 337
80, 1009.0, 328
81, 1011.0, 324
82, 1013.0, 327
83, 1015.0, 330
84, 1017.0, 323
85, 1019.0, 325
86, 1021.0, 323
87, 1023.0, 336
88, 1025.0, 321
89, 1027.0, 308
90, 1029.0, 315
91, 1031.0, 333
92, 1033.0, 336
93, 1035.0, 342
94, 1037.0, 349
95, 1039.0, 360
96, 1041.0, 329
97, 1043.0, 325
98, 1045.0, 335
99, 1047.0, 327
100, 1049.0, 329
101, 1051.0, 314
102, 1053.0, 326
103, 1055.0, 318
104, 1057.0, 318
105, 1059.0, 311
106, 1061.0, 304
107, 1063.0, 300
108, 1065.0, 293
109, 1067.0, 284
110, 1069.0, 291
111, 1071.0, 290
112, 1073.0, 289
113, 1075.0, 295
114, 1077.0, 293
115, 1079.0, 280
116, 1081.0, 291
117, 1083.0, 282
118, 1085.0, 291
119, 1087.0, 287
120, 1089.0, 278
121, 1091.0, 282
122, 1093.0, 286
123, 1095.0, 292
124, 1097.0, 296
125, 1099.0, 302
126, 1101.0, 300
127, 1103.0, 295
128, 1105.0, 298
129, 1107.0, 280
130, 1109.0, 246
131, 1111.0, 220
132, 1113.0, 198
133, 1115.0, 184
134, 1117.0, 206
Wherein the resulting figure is 361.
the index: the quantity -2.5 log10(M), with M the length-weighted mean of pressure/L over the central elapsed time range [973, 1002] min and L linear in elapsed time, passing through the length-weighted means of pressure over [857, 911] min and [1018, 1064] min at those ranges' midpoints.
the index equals -0.06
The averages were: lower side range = 361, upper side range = 325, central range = 357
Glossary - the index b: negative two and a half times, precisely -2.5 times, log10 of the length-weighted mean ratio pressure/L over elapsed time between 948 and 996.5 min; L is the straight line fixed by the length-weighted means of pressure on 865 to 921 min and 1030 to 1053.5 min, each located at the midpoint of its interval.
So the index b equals -0.06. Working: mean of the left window 362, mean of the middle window 366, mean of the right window 334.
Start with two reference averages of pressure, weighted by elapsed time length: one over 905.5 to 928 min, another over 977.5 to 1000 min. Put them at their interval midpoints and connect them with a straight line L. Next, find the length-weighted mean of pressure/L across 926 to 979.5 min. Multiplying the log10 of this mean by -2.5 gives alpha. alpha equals 0.074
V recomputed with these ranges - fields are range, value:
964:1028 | 348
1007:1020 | 327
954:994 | 375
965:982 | 373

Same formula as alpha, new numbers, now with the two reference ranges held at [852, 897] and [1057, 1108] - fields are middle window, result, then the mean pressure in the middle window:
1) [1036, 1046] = -0.113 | 340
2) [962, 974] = -0.172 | 387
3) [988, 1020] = -0.062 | 337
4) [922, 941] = -0.017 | 348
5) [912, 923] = -0.135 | 393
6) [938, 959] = 0.067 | 316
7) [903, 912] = -0.099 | 384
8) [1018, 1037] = -0.059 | 328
